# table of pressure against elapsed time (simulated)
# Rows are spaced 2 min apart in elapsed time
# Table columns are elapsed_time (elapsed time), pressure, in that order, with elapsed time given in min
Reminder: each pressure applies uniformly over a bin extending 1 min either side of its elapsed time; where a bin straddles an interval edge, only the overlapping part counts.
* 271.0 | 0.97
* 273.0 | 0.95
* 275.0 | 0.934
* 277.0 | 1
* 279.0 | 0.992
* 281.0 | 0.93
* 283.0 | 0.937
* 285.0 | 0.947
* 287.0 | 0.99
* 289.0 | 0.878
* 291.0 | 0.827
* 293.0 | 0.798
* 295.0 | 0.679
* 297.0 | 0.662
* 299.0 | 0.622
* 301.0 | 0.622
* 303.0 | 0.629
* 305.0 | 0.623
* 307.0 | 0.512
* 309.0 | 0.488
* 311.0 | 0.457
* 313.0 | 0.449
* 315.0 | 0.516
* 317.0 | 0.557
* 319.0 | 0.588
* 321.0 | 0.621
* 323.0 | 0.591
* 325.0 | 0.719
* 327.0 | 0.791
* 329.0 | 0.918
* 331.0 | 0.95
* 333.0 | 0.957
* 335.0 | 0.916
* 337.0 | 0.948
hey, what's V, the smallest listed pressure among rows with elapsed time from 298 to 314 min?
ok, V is 0.449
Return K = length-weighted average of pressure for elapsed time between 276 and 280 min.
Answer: 0.996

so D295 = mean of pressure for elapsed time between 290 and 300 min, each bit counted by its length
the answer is 0.718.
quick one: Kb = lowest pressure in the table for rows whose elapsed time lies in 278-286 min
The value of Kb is 0.93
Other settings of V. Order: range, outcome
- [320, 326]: 0.591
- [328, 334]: 0.918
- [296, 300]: 0.622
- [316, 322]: 0.557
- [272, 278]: 0.934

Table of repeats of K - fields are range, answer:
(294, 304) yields 0.643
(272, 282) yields 0.961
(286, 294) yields 0.873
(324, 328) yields 0.755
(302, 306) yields 0.626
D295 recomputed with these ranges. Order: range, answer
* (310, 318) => 0.495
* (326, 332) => 0.886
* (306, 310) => 0.5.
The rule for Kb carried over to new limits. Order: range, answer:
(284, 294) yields 0.798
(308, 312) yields 0.457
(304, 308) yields 0.512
